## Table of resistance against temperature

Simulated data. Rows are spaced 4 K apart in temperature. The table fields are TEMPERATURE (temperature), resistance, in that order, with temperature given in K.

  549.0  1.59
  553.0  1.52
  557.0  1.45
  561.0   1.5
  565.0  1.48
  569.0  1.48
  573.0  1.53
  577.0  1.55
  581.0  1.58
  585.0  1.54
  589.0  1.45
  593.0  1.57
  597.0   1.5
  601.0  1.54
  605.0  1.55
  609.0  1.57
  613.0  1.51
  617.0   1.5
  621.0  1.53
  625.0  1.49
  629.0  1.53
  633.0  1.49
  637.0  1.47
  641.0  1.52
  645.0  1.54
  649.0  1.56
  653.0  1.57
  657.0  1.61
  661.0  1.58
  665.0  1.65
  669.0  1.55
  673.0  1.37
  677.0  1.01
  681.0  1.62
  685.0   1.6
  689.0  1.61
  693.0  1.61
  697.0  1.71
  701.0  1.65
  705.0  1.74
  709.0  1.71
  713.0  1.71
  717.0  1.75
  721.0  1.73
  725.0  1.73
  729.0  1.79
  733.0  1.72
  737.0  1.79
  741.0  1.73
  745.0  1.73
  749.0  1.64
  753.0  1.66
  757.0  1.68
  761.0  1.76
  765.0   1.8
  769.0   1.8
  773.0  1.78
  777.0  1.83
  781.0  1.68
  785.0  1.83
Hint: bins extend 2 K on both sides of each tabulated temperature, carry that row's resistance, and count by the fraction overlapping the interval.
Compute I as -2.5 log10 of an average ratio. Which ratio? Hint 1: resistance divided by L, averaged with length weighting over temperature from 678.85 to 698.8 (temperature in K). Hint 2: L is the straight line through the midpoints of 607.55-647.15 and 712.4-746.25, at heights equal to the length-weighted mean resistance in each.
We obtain 0.02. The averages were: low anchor 1.51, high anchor 1.74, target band 1.62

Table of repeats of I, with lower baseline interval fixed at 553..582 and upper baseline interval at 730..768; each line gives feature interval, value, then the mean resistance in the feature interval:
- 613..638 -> 0.052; 1.5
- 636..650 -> 0.053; 1.52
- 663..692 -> 0.104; 1.49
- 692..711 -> -0.012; 1.69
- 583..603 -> 0.014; 1.52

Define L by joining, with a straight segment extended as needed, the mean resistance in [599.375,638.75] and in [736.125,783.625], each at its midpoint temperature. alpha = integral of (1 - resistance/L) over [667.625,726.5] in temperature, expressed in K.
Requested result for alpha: 1.3 K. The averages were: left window 1.52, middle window 1.61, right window 1.74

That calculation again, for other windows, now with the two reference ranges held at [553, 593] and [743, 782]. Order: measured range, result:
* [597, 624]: 0.45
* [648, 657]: 0.17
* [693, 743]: -1.22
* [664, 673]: 0.45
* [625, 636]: 0.53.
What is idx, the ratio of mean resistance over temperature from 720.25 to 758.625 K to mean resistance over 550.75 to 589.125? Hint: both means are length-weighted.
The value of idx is 1.14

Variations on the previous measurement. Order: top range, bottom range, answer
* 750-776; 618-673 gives 1.13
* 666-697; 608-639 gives 0.99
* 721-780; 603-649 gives 1.15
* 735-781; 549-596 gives 1.15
